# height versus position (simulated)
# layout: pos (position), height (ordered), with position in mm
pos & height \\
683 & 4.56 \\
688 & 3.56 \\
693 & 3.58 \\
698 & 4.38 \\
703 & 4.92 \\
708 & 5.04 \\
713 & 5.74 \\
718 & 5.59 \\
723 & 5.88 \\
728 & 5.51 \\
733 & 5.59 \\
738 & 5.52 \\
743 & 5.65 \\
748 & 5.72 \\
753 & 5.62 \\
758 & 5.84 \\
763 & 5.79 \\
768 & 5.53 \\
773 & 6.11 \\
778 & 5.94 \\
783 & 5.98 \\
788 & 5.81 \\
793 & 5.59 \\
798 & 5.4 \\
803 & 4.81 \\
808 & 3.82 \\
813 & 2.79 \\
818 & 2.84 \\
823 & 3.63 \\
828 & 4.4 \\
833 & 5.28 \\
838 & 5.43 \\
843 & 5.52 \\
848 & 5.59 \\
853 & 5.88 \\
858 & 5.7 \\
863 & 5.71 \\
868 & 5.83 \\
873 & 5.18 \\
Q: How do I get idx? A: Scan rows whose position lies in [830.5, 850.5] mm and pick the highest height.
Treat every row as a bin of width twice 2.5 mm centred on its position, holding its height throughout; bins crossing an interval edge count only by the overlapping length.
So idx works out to 5.59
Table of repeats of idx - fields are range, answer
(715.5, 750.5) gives 5.88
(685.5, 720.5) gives 5.74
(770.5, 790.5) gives 6.11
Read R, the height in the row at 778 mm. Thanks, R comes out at 5.94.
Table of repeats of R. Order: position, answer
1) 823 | 3.63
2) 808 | 3.82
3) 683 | 4.56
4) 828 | 4.4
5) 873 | 5.18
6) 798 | 5.4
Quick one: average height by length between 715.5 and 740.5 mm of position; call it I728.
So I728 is 5.62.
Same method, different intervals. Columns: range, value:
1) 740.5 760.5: 5.71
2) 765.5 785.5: 5.89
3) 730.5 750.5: 5.62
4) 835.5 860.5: 5.62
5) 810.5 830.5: 3.42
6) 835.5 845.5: 5.47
